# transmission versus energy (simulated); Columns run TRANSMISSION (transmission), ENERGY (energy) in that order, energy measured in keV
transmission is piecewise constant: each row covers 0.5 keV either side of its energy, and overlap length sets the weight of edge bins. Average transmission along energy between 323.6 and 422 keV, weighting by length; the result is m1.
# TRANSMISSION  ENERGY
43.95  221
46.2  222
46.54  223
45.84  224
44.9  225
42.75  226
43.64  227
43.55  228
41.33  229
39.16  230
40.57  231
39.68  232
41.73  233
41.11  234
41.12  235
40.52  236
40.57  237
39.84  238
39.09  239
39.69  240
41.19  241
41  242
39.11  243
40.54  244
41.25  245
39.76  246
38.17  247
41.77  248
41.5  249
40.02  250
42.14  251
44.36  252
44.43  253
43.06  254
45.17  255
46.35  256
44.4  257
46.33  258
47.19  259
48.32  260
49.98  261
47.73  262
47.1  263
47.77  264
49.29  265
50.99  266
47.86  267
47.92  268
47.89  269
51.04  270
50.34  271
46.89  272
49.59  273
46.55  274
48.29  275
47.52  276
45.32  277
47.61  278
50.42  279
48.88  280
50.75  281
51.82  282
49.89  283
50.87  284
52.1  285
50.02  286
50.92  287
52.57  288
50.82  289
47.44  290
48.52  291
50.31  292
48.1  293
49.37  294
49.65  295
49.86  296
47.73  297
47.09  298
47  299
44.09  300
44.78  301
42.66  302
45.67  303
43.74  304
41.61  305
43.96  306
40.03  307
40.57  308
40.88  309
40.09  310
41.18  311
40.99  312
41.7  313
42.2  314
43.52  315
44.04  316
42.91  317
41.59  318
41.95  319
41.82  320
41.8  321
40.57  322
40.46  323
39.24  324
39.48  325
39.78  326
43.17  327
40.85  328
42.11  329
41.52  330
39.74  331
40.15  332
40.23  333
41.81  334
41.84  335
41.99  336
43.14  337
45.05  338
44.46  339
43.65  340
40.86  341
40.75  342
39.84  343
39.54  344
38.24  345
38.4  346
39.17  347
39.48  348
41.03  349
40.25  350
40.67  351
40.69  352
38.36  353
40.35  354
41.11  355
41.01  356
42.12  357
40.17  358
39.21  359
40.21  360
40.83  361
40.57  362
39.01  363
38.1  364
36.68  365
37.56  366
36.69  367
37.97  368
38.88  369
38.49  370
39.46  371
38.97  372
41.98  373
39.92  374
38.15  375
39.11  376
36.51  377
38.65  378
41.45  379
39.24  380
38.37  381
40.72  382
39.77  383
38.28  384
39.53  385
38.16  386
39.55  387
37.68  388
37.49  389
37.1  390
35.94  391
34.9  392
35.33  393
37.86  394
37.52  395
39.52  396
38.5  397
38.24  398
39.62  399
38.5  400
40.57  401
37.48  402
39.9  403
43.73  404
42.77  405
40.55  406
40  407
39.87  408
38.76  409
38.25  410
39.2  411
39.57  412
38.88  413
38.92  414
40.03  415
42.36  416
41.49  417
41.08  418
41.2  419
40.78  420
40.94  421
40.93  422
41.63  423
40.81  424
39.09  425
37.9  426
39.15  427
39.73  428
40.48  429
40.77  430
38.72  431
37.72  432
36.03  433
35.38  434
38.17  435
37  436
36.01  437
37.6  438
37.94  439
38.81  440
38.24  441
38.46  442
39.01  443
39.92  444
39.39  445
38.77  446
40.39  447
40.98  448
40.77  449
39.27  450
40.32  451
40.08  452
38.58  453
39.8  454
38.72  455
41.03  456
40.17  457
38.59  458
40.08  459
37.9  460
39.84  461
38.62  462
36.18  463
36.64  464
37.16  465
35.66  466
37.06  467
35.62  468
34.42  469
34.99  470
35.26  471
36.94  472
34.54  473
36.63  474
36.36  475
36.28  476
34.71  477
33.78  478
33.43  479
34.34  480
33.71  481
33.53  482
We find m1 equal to 39.8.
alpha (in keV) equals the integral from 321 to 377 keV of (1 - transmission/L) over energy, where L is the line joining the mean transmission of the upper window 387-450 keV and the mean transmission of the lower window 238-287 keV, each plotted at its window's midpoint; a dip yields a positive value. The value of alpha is 2.6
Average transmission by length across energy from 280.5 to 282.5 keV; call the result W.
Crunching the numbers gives 51.3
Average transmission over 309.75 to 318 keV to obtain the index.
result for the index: 42.1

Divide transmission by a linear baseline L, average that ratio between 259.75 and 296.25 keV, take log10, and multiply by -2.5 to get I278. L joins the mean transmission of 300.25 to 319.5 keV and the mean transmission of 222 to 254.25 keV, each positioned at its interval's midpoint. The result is -0.17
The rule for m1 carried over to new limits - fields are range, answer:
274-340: 44.8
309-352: 41.2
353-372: 39.3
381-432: 39.4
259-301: 48.9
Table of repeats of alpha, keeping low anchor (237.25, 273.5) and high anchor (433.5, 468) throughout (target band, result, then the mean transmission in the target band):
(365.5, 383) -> 0.85 keV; 39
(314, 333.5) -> 0.55 keV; 41.3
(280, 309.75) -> -2.64 keV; 47.3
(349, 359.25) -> 0.28 keV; 40.5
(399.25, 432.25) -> -0.34 keV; 40.1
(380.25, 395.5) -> 0.99 keV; 37.9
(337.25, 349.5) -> 0.29 keV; 40.9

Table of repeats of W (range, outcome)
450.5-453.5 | 39.7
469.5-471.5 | 35.1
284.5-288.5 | 51.4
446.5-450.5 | 40.4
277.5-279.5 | 49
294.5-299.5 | 48.3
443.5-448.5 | 39.9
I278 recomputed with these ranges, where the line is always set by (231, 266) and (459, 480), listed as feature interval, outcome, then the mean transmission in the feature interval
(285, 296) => -0.193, 49.9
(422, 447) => -0.041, 38.7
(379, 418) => -0.021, 39.1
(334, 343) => -0.059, 42.5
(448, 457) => -0.091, 39.9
